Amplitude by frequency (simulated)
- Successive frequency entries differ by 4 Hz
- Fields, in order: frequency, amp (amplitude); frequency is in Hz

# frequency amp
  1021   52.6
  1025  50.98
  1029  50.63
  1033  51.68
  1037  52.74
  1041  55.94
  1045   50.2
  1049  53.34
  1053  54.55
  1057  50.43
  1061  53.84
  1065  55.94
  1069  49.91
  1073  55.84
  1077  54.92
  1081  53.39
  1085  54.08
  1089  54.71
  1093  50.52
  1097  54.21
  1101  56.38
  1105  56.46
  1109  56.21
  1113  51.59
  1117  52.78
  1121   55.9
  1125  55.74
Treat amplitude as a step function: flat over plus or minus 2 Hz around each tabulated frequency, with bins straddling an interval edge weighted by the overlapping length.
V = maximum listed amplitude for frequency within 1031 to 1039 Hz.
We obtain 52.74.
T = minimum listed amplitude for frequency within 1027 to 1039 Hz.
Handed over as 50.63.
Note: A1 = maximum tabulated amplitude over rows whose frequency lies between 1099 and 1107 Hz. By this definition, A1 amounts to 56.46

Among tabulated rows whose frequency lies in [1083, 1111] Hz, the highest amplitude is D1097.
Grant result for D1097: 56.46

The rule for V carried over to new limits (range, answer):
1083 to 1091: 54.71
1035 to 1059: 55.94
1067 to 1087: 55.84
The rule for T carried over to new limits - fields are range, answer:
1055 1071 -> 49.91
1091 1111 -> 50.52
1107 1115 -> 51.59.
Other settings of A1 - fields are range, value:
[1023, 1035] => 51.68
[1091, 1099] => 54.21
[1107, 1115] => 56.21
